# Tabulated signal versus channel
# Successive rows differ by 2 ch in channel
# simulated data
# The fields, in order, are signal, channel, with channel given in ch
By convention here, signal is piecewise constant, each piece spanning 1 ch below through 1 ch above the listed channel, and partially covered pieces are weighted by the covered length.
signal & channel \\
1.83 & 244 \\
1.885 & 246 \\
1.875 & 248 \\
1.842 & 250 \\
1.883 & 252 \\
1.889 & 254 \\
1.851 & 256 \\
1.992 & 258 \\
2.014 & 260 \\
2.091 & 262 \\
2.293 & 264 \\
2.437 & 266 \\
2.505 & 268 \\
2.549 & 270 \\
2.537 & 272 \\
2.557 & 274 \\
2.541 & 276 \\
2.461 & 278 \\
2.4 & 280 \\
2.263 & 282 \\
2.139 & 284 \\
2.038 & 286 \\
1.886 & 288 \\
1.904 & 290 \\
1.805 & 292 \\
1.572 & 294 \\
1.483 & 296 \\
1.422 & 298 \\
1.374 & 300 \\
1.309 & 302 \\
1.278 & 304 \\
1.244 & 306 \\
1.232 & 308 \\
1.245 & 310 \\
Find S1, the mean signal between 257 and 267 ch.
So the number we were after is 2.17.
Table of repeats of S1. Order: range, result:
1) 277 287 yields 2.26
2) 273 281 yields 2.49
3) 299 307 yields 1.3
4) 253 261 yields 1.94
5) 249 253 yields 1.86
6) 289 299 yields 1.64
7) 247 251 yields 1.86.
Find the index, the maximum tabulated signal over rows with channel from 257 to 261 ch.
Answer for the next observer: 2.014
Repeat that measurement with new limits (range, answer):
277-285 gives 2.461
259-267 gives 2.437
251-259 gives 1.992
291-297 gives 1.805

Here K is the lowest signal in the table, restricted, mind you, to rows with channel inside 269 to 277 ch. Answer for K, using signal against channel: 2.537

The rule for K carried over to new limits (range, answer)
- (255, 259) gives 1.851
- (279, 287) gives 2.038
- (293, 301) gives 1.374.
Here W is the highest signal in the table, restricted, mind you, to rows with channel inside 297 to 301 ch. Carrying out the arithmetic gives 1.422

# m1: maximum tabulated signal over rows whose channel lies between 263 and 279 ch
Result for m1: 2.557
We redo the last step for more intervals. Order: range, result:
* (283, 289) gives 2.139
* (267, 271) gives 2.549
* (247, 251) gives 1.875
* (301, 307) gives 1.309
